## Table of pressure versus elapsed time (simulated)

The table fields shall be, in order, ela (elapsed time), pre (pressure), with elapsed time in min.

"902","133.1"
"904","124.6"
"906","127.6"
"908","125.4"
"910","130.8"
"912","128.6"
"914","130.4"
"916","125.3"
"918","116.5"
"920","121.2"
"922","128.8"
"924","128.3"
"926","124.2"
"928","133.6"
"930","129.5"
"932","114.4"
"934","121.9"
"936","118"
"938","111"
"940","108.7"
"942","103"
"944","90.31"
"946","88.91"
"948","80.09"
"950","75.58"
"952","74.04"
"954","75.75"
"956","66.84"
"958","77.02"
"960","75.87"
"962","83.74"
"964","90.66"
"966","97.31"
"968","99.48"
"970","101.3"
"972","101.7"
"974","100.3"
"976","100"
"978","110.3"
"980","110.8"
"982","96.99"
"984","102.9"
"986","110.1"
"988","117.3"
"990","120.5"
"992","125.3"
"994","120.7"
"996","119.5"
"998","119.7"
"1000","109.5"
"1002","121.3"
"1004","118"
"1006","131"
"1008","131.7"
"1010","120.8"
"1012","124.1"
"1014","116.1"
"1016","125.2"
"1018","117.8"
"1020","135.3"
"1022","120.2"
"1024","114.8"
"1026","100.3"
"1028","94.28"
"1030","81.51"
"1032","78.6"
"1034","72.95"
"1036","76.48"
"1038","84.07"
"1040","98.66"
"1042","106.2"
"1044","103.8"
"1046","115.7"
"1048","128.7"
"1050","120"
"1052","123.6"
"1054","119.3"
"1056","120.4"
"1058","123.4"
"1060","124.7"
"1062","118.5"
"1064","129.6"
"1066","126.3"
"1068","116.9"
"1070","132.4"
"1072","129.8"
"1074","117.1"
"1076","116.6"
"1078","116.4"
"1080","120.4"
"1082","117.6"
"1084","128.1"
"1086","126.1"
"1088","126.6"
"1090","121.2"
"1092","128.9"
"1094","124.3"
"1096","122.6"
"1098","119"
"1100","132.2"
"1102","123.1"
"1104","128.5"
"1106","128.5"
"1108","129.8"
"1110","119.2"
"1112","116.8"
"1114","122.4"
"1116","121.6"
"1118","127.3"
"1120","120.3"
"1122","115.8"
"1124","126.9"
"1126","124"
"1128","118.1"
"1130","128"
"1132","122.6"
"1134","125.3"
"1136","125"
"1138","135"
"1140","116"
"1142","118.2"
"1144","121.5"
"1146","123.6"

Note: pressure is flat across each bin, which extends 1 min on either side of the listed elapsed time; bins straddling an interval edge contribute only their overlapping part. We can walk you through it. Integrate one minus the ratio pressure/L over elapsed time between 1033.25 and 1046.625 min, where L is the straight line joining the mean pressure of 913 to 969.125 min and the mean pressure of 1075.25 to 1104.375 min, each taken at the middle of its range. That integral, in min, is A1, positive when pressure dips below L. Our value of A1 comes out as 2.6 min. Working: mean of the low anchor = 103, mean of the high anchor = 123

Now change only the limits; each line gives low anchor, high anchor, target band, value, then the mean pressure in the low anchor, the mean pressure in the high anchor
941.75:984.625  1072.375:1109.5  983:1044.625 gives -4.2 min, 90.7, 124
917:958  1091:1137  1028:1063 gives 3.4 min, 105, 124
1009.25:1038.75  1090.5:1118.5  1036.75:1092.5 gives -2.2 min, 104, 124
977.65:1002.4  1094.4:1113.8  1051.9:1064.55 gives -0.2 min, 114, 124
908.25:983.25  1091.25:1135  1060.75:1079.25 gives -0.6 min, 105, 124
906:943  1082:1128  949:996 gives 9.6 min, 122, 124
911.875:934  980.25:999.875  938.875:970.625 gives 8.8 min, 125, 114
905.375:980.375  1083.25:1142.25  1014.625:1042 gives 3.4 min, 106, 124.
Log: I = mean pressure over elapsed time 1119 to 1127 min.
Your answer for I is 122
